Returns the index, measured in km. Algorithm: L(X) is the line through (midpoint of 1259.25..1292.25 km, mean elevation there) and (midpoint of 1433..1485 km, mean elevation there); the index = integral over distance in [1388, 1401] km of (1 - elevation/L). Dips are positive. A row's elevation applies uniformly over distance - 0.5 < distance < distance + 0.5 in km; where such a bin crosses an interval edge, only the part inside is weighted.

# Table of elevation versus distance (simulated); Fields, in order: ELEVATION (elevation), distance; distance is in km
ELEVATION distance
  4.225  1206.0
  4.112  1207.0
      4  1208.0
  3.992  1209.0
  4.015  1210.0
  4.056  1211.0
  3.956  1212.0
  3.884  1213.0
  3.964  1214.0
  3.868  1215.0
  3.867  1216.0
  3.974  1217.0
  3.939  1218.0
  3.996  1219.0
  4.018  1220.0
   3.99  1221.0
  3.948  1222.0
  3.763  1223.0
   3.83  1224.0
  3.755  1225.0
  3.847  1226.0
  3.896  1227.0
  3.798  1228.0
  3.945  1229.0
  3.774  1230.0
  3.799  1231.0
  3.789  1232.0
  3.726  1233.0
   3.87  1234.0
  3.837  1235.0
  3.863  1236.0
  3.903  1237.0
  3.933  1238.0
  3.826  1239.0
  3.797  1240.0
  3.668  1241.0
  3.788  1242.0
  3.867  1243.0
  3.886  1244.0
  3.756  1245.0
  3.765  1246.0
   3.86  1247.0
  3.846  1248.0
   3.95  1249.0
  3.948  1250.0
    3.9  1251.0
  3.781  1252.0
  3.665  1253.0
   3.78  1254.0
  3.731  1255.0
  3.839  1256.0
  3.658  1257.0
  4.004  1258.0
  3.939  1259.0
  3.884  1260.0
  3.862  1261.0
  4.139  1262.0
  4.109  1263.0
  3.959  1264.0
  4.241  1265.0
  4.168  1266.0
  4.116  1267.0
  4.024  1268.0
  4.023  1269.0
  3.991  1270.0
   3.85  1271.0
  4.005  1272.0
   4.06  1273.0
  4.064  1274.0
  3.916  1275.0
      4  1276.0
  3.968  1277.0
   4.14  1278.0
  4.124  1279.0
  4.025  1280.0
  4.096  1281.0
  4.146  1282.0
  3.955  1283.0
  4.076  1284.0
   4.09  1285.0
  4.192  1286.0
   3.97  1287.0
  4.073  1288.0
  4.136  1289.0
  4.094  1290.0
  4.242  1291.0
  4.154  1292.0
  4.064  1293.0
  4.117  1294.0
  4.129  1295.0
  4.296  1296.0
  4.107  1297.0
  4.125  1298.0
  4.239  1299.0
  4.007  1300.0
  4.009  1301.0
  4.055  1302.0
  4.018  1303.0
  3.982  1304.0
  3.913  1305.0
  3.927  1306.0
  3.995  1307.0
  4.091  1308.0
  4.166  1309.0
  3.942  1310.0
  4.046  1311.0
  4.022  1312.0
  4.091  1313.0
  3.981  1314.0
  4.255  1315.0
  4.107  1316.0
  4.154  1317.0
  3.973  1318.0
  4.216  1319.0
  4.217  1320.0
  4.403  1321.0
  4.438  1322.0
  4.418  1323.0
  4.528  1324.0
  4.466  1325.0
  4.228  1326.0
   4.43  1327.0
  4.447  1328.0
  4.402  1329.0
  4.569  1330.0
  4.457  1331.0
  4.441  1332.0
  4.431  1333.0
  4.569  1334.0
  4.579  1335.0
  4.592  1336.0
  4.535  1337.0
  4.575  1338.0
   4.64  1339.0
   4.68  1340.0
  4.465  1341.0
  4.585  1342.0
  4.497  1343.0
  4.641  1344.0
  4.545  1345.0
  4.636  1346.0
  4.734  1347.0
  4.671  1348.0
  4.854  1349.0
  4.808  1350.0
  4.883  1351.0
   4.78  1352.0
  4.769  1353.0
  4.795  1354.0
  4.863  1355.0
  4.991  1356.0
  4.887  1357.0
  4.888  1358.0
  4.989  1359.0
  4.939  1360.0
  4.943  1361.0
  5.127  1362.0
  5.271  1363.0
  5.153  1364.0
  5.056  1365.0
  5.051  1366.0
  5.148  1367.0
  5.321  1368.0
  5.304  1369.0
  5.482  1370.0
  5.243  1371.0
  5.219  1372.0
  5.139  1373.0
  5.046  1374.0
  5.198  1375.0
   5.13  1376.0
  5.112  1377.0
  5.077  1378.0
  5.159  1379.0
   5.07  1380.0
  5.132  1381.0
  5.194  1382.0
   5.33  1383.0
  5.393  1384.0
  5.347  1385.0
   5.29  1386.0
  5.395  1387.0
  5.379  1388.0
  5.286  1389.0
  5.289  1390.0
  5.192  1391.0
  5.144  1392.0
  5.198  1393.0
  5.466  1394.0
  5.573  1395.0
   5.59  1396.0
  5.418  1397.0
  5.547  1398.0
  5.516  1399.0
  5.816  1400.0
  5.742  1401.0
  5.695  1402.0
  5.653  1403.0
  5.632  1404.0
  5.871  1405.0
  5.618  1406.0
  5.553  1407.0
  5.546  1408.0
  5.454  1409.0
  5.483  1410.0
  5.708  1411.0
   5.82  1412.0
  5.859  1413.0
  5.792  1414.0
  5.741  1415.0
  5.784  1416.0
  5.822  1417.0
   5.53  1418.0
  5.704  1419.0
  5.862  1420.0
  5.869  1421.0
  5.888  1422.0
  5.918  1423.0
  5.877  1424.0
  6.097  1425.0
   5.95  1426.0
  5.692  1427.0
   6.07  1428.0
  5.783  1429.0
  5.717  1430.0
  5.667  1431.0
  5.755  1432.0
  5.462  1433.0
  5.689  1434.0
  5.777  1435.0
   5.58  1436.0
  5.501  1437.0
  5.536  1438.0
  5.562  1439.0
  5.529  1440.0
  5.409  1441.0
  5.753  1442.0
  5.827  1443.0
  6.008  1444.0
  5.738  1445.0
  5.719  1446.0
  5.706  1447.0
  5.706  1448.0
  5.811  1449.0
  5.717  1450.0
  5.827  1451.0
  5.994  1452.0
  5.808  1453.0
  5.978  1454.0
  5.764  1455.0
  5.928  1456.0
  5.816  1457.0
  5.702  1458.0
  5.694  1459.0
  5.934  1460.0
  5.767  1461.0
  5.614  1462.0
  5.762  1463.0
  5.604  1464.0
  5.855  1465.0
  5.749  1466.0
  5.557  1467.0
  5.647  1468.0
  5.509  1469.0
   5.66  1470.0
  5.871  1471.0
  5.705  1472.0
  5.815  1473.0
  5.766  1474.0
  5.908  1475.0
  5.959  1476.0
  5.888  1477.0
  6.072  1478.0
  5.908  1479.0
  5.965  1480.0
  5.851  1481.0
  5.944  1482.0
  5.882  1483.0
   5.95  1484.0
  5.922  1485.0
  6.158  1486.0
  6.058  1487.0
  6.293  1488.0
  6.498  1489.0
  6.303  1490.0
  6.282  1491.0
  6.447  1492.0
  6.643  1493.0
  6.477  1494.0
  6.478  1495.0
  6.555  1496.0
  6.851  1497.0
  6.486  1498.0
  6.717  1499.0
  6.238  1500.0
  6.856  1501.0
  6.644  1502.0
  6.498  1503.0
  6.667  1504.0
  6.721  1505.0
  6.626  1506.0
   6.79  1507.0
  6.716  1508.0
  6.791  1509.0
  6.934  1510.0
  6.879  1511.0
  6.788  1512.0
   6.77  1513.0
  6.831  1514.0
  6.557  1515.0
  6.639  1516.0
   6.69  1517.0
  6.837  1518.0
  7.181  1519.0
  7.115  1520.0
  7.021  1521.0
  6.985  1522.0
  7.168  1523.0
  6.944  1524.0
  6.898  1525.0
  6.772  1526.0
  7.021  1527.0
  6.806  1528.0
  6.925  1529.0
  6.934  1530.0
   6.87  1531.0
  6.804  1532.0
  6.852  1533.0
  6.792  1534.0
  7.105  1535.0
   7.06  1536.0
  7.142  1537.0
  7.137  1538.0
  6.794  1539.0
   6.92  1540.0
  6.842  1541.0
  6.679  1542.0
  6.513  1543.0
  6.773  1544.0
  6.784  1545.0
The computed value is -0.67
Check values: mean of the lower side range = 4.06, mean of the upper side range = 5.77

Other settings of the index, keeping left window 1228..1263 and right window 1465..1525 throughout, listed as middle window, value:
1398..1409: -0.4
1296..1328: 2.6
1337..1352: 0.6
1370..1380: 0.0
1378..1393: 0.1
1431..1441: 0.3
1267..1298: 1.1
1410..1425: -0.5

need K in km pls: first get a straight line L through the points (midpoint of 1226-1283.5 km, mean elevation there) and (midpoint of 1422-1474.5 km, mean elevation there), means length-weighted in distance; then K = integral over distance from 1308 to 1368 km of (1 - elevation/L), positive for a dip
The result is 1.7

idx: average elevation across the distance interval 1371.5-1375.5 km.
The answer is 5.15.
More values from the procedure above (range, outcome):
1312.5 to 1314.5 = 4.04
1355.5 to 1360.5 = 4.94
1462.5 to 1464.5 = 5.68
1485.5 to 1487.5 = 6.11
